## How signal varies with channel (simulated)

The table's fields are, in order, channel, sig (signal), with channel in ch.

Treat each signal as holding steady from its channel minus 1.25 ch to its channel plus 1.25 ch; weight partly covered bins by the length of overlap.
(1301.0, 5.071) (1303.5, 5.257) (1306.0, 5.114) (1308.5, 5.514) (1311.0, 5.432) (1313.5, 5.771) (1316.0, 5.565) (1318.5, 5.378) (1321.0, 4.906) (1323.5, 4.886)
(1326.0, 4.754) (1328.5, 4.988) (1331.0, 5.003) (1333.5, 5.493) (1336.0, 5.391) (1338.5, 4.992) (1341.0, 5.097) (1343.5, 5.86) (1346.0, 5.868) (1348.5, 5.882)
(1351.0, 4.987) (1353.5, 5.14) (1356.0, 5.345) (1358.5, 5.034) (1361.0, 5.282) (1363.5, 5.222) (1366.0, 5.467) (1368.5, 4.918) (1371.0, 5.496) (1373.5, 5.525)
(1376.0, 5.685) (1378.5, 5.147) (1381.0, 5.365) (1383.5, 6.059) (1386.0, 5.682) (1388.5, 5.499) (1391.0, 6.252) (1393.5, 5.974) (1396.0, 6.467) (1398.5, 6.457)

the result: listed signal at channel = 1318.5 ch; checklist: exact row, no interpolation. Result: 5.378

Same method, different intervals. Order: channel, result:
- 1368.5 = 4.918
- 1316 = 5.565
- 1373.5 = 5.525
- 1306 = 5.114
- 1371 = 5.496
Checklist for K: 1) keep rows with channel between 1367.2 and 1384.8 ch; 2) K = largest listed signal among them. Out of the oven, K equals 6.059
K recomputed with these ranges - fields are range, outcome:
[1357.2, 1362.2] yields 5.282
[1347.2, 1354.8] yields 5.882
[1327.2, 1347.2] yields 5.868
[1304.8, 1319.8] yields 5.771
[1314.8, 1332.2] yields 5.565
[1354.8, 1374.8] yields 5.525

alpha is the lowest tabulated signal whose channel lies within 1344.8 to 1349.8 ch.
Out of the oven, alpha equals 5.868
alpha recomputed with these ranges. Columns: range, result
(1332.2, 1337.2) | 5.391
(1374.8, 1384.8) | 5.147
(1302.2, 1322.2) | 4.906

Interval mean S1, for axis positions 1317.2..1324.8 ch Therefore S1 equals 5.06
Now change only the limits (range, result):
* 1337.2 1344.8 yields 5.32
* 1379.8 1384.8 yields 5.72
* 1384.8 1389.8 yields 5.6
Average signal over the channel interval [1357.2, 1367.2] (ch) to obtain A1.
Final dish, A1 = 5.25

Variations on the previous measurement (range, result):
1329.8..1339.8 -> 5.22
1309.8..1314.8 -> 5.6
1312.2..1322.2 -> 5.41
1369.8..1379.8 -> 5.46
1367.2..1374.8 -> 5.32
